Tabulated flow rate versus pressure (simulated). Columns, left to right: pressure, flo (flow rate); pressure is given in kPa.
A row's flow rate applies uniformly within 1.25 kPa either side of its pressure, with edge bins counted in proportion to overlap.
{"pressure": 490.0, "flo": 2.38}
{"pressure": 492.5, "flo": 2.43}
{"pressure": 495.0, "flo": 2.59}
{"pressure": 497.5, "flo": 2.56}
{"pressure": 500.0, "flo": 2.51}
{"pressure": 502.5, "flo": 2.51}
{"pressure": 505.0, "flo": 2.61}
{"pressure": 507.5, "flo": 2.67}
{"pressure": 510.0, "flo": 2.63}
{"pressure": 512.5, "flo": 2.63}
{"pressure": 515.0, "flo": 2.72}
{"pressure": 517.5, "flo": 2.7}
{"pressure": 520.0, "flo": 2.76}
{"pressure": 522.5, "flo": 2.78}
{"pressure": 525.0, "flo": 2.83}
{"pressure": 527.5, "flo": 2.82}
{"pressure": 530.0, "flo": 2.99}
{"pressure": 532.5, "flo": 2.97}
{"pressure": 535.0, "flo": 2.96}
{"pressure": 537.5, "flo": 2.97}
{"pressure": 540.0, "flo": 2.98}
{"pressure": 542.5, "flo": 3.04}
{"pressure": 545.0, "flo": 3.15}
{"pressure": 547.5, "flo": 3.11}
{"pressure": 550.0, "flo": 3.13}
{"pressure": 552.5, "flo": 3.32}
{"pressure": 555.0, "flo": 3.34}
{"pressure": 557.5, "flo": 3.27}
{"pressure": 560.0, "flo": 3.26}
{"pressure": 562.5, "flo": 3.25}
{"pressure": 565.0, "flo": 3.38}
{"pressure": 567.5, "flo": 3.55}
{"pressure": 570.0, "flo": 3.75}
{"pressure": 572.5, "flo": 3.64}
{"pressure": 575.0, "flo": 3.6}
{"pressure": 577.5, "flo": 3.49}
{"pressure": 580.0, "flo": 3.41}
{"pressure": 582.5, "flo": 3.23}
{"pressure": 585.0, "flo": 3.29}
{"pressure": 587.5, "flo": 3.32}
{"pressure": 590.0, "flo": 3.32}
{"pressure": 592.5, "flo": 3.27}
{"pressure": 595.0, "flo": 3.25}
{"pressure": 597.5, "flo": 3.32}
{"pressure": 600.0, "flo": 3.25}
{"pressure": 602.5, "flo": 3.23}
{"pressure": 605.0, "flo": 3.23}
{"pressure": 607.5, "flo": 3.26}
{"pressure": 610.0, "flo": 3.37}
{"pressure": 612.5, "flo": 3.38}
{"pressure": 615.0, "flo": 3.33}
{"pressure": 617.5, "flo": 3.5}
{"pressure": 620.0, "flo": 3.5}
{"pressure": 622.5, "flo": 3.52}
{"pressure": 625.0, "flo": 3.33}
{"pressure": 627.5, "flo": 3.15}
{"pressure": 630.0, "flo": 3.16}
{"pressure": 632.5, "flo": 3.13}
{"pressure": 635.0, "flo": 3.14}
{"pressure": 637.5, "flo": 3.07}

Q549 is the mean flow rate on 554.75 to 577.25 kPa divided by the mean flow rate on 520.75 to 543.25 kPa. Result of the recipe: 1.2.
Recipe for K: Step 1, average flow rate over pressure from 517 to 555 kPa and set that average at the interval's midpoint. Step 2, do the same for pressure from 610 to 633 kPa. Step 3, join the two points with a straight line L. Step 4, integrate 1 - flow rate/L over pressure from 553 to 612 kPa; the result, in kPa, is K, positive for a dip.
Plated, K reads -3.40 kPa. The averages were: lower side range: 2.98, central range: 3.36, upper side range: 3.34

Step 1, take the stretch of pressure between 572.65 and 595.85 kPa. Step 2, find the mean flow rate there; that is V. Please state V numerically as 3.37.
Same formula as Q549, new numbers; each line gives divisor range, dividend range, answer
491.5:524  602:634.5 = 1.26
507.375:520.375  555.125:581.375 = 1.29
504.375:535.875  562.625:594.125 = 1.24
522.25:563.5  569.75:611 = 1.09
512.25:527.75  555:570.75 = 1.23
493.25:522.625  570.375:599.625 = 1.29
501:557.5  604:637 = 1.14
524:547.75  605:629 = 1.13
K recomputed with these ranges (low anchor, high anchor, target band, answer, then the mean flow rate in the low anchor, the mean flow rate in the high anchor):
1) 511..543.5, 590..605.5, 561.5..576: -2.04 kPa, 2.85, 3.26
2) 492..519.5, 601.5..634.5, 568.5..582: -2.29 kPa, 2.61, 3.31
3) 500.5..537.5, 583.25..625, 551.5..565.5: -1.27 kPa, 2.76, 3.33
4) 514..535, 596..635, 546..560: -1.20 kPa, 2.83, 3.3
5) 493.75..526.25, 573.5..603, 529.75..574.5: -3.14 kPa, 2.65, 3.34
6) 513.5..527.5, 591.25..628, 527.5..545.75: -0.81 kPa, 2.76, 3.33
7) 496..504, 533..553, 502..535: 0.11 kPa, 2.53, 3.07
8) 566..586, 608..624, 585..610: 1.30 kPa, 3.5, 3.42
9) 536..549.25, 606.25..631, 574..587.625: -0.81 kPa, 3.05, 3.35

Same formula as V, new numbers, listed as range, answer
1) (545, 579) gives 3.38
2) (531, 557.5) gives 3.1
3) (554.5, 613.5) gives 3.36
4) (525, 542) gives 2.94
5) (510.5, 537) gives 2.82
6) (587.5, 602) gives 3.28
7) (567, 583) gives 3.54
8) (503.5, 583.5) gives 3.09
